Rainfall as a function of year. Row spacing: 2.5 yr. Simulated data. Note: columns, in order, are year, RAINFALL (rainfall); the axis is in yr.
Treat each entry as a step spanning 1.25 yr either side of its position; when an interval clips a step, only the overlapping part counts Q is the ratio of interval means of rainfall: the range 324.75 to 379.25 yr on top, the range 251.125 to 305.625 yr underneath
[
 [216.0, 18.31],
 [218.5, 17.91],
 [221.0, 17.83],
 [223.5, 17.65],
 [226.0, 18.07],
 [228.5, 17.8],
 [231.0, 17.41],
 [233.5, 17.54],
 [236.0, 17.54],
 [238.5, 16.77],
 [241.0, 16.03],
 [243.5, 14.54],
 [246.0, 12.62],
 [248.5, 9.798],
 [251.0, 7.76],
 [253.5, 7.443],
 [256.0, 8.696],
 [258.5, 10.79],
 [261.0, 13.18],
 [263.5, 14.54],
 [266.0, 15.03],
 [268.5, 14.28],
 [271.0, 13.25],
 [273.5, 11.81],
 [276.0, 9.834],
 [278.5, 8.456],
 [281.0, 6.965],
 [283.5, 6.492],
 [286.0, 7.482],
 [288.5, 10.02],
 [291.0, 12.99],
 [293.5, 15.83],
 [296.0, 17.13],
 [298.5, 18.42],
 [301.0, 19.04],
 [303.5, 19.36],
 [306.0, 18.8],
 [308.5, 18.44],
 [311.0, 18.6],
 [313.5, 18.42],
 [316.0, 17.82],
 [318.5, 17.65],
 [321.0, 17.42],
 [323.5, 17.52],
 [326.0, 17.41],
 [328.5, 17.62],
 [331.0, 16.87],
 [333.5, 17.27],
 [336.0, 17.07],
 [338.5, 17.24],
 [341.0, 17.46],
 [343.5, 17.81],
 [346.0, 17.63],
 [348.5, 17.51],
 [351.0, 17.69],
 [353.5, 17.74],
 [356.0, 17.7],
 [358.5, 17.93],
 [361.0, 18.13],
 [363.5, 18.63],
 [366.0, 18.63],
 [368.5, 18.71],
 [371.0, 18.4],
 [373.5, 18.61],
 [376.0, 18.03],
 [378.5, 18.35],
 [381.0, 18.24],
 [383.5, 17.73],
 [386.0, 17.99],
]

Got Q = 1.43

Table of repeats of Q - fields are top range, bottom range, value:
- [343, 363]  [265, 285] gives 1.67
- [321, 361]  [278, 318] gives 1.18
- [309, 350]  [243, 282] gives 1.58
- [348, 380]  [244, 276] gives 1.57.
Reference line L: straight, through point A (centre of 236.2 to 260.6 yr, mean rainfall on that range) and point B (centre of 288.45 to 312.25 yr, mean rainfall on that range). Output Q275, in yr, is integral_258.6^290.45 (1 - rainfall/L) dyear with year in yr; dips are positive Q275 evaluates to 7.44 yr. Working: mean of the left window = 11.9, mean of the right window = 17.2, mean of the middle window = 11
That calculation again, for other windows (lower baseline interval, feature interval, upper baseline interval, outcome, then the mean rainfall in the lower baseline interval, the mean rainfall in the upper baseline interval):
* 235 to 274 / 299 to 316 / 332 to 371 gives -3.49 yr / 12.7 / 17.8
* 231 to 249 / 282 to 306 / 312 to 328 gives 3.89 yr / 15.4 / 17.7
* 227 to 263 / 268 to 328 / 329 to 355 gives 3.78 yr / 13.5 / 17.4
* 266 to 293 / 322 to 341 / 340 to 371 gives -2.05 yr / 10.5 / 18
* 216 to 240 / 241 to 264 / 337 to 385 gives 8.45 yr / 17.6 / 18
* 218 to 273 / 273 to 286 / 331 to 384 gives 5.88 yr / 14.3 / 17.9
